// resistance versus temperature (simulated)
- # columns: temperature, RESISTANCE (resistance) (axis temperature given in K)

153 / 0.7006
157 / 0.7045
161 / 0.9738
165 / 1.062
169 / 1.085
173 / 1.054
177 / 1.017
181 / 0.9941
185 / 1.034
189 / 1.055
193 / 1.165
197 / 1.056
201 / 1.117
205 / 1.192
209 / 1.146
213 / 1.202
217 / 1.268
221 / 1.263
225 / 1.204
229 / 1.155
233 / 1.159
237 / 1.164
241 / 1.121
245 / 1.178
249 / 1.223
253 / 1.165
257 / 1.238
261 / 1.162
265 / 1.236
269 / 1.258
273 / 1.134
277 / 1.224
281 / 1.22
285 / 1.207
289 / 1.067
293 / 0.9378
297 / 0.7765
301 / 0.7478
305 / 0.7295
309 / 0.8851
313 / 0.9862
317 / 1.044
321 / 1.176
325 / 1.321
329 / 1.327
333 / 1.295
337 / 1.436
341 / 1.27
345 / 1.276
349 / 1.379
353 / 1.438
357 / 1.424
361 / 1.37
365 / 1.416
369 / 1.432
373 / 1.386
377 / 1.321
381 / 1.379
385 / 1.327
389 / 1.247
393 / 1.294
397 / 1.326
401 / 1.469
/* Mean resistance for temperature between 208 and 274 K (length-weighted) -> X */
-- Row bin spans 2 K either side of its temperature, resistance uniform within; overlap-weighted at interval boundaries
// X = 1.19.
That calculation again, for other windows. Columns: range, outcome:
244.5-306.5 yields 1.09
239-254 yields 1.17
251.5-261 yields 1.2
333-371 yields 1.38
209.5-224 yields 1.23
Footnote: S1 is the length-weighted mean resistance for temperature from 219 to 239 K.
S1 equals 1.19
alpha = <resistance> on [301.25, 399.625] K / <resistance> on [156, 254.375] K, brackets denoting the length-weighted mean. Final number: 1.13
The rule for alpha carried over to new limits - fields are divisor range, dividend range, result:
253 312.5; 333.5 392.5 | 1.28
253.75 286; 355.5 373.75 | 1.16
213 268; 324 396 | 1.13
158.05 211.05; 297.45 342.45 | 1.03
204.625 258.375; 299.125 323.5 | 0.79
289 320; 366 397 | 1.50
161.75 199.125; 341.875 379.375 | 1.31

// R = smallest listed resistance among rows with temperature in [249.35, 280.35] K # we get 1.134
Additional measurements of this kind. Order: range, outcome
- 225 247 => 1.121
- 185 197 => 1.034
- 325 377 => 1.27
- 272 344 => 0.7295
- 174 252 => 0.9941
